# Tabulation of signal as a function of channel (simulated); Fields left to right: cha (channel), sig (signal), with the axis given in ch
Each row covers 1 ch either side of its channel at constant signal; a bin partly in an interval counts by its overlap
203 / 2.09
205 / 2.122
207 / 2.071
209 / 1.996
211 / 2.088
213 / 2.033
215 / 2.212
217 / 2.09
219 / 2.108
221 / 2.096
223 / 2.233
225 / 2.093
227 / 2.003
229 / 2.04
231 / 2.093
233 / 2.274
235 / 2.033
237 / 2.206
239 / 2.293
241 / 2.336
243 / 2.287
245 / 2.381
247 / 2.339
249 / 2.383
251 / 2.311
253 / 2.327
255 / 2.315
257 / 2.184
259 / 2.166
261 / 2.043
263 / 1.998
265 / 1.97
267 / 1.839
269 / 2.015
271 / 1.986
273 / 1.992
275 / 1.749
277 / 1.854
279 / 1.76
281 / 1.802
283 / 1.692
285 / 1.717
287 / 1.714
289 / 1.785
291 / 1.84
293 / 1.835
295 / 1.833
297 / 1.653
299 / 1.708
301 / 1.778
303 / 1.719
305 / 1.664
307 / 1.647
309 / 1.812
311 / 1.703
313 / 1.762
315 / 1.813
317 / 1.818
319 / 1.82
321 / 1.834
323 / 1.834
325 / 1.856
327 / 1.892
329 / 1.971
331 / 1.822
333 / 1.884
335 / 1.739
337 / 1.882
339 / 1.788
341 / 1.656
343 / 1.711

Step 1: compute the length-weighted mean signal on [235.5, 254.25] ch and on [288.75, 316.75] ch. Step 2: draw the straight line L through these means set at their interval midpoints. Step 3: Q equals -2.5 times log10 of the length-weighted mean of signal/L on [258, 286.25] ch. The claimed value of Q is 0.08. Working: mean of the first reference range 2.31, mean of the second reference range 1.75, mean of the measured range 1.9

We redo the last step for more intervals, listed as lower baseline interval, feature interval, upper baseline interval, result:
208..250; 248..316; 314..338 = 0.06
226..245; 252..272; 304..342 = -0.01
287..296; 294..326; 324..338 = 0.04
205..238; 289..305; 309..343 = 0.08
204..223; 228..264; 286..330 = -0.12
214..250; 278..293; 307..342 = 0.12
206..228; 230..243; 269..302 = -0.10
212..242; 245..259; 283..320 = -0.15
